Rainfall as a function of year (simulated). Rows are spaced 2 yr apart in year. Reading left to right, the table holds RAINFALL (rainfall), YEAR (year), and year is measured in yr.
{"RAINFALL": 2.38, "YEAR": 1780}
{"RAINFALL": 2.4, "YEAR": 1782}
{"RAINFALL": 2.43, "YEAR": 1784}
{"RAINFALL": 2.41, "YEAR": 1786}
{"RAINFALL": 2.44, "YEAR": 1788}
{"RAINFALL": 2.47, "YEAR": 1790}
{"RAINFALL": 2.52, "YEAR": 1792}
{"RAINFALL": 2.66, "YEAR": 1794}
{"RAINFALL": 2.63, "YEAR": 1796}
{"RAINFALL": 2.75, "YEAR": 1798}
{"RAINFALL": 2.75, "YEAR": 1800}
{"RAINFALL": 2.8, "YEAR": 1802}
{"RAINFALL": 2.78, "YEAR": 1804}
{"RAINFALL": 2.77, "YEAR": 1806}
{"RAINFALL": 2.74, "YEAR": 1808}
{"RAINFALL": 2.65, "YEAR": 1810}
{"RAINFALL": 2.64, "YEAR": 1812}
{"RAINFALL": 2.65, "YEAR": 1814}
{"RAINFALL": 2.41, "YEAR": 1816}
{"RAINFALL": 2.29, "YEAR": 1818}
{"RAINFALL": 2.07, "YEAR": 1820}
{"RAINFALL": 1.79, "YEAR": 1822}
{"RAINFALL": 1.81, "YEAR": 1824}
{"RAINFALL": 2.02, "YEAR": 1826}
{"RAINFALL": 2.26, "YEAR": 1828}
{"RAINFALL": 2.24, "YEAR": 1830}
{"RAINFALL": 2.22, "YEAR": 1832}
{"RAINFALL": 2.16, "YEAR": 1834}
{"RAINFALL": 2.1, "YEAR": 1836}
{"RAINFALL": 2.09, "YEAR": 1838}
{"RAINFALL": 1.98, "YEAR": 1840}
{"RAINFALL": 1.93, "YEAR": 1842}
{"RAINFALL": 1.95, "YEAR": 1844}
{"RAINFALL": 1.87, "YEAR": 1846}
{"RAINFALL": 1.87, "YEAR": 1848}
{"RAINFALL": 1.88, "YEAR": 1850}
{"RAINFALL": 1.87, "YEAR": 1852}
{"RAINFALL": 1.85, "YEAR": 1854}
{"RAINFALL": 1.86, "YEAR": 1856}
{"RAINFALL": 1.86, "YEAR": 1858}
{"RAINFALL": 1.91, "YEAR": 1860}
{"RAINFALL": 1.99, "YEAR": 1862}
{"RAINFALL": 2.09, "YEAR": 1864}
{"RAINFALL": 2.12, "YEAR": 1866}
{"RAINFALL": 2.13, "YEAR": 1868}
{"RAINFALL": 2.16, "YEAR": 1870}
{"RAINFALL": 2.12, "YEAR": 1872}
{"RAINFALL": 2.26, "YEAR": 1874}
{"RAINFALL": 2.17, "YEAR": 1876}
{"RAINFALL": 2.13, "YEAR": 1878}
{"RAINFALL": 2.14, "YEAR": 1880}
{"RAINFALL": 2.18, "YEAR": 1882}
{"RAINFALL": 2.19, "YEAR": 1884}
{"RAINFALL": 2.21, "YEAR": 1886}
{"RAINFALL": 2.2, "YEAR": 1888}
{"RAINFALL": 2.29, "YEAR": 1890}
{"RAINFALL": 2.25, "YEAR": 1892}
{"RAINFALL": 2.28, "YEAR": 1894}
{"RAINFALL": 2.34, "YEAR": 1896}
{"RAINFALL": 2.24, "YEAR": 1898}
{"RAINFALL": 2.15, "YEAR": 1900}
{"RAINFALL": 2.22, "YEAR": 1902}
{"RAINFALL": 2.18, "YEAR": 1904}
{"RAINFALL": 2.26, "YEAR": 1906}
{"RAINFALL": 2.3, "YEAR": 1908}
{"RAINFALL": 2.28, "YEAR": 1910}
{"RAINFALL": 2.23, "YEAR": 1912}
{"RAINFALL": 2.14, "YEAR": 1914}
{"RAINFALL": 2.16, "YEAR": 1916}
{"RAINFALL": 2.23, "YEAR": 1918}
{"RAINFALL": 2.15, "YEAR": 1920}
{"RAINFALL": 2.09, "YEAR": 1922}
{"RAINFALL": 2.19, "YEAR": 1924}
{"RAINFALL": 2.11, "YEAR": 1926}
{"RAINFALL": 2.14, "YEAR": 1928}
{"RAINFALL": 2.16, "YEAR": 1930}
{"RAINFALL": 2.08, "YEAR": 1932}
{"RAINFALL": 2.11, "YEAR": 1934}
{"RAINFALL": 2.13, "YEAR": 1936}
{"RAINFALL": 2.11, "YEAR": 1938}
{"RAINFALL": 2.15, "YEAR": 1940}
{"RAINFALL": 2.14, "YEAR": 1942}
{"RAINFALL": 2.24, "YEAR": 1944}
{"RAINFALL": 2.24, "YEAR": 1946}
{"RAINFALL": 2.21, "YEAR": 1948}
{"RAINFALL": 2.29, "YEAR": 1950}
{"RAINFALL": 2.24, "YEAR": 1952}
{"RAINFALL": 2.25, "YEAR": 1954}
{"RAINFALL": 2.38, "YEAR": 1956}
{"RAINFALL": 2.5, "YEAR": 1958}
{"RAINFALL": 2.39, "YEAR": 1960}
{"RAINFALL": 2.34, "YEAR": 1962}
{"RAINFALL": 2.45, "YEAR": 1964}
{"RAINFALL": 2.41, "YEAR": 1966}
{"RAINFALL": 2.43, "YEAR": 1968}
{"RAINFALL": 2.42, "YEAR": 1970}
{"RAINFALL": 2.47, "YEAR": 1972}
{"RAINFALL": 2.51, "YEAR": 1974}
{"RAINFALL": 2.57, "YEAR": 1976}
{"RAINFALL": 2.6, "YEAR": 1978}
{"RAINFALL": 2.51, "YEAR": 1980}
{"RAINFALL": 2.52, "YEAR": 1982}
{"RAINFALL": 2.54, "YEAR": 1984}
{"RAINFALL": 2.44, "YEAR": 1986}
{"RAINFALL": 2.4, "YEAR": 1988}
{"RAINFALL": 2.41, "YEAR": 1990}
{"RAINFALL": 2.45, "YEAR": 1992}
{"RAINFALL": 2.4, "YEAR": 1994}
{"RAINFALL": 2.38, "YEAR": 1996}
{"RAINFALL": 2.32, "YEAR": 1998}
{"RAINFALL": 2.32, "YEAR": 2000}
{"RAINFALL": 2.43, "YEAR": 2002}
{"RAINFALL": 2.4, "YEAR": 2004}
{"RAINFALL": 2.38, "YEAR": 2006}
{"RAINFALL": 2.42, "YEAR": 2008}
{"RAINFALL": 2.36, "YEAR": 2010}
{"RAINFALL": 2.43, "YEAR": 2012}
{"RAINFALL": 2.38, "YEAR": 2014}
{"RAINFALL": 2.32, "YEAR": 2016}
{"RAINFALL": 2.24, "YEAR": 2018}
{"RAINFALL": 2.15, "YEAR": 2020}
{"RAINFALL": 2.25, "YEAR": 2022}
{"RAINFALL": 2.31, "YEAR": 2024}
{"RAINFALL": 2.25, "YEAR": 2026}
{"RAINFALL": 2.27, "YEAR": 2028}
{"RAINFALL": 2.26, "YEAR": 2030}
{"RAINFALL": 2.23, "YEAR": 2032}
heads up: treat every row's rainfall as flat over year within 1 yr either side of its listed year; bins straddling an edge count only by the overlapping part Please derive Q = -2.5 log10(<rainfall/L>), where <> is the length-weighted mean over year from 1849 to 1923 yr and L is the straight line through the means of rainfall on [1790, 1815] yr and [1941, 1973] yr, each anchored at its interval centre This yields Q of 0.167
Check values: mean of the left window 2.69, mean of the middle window 2.14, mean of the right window 2.34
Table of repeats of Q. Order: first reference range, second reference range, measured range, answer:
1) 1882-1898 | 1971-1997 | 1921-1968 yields 0.07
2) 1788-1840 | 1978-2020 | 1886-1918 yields 0.08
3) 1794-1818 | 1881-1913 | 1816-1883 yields 0.20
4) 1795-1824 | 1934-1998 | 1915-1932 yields 0.12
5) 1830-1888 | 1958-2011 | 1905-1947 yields 0.04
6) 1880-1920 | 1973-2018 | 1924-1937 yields 0.08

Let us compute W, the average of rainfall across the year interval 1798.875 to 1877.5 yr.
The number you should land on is 2.18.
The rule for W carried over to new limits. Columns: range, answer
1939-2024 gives 2.37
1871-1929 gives 2.2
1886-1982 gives 2.27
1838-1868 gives 1.94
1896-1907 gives 2.22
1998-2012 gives 2.38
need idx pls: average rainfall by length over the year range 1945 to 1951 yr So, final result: 2.25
